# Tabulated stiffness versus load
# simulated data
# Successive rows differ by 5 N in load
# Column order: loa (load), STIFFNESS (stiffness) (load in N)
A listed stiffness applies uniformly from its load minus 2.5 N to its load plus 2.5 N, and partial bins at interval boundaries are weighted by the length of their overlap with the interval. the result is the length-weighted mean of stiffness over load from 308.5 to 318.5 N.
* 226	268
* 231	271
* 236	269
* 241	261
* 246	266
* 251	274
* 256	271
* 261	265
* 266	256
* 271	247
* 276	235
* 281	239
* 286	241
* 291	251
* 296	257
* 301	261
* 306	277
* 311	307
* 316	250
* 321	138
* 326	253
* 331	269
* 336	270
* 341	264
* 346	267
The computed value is 278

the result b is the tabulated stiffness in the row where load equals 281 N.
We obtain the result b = 239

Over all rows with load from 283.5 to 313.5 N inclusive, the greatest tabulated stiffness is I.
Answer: 307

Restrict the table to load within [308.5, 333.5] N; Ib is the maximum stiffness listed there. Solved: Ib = 307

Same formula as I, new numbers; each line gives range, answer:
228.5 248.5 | 271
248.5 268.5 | 274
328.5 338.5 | 270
